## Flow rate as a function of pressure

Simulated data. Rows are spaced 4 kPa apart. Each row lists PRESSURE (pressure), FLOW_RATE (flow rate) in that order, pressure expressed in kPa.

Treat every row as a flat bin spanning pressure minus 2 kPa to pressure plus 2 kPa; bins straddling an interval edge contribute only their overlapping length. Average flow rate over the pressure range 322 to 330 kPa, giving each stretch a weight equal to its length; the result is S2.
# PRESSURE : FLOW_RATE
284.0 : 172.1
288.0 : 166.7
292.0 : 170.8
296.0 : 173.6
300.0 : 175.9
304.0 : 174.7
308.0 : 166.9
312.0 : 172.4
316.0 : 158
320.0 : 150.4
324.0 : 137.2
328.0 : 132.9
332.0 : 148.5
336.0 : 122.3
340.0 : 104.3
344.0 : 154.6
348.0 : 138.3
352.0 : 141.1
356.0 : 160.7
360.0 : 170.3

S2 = 135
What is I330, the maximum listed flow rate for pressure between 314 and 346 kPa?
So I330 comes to 158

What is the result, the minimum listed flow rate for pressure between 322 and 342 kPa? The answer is 104.3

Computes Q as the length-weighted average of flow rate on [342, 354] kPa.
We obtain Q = 145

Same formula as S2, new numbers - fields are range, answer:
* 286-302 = 172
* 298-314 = 172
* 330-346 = 132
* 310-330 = 150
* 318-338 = 138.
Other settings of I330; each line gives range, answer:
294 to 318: 175.9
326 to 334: 148.5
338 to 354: 154.6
